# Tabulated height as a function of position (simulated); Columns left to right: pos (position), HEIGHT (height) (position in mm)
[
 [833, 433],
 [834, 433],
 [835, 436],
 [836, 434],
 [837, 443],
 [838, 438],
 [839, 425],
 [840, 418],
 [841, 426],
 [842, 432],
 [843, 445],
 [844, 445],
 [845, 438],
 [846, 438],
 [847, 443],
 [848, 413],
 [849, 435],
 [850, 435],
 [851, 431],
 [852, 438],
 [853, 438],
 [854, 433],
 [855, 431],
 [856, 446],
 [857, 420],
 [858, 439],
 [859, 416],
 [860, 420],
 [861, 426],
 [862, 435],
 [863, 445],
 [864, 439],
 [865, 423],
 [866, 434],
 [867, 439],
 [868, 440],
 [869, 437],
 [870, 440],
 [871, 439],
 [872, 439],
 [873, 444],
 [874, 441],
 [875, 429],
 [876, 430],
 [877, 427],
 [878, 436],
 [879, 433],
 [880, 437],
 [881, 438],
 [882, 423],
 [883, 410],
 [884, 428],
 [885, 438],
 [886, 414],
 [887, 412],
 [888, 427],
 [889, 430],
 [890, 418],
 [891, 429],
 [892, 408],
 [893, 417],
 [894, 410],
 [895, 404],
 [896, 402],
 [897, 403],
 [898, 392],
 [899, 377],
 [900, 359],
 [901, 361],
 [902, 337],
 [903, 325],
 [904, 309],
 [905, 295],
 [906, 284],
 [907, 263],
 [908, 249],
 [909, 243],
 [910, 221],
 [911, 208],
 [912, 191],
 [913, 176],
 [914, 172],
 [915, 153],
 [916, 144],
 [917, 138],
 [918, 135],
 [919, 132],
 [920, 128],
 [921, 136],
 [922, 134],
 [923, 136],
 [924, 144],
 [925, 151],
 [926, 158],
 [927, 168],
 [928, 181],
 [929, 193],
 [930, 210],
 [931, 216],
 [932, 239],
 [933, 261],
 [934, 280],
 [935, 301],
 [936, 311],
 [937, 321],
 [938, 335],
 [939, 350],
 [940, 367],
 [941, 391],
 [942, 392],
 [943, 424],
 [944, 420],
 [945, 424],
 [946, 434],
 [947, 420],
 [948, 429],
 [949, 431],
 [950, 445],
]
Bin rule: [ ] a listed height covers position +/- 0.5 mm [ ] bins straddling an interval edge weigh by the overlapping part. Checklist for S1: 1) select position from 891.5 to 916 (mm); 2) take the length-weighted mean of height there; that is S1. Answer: 303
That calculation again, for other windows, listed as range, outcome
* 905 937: 199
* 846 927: 353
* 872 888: 430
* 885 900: 409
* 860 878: 435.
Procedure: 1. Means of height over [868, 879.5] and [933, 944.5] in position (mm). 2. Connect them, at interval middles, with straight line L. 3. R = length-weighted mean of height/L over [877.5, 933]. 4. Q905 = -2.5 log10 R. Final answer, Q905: 0.344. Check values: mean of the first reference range 436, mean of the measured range 292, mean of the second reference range 350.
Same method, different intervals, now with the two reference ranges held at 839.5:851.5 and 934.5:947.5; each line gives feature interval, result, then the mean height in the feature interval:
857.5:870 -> -0.027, 433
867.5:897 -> -0.039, 426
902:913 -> 0.464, 259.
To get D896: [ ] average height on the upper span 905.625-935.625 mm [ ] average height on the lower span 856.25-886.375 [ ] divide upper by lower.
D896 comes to 0.44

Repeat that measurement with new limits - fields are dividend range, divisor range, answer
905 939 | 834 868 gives 0.48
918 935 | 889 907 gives 0.49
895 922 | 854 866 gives 0.58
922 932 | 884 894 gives 0.41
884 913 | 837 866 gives 0.81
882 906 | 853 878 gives 0.90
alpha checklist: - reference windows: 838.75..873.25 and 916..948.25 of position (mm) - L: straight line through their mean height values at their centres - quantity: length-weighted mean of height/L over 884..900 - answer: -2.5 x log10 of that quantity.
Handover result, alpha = -0.17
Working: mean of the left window 434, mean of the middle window 411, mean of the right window 261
